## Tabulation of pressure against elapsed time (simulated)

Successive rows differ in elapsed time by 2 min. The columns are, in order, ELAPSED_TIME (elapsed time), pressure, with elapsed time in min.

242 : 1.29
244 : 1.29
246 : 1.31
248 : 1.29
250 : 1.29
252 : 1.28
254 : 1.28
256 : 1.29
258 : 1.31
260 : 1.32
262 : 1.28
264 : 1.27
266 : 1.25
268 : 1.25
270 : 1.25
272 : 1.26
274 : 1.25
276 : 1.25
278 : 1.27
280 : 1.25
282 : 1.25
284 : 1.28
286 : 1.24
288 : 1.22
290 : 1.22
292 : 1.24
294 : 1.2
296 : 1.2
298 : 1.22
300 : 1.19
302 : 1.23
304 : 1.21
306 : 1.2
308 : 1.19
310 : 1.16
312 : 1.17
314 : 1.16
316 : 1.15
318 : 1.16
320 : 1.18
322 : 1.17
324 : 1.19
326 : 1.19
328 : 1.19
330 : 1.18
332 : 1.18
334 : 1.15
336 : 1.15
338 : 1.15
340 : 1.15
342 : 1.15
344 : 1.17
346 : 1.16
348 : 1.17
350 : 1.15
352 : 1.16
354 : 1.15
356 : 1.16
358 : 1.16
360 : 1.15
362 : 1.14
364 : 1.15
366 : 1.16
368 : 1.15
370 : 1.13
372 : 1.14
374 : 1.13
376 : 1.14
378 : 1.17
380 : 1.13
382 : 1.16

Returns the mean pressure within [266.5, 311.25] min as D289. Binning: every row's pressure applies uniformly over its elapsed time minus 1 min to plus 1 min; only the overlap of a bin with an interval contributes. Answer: 1.23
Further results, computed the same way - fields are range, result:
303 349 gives 1.17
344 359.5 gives 1.16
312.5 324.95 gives 1.17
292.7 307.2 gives 1.21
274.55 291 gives 1.25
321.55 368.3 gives 1.16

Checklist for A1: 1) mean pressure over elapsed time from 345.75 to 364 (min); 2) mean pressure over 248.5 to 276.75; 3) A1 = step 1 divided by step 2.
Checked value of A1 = 0.91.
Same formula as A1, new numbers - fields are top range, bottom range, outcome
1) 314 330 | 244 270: 0.92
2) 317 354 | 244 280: 0.91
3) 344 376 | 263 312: 0.94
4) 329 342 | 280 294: 0.94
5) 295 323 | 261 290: 0.95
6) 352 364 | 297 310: 0.96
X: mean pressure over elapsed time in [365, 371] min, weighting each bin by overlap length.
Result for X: 1.15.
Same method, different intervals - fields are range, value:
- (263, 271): 1.25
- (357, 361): 1.15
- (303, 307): 1.21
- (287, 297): 1.22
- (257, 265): 1.29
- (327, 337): 1.17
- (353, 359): 1.16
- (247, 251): 1.29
